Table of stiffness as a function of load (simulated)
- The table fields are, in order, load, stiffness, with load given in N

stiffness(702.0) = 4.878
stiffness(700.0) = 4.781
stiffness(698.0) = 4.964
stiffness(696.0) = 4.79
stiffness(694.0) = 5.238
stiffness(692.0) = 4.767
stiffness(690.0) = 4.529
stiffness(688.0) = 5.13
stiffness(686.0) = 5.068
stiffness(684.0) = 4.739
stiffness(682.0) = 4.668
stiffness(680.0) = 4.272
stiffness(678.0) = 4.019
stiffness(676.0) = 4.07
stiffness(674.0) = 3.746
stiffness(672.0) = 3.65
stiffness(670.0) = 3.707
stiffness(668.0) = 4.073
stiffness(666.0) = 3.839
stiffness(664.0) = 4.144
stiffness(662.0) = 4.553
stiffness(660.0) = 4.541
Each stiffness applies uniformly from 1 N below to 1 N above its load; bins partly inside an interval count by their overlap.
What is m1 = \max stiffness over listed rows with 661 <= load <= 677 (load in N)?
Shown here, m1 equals 4.553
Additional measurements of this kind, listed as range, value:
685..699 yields 5.238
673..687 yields 5.068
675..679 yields 4.07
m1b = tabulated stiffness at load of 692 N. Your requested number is 4.767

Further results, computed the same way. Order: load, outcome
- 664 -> 4.144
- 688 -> 5.13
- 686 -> 5.068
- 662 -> 4.553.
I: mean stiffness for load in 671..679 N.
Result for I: 3.87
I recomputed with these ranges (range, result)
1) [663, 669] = 4.02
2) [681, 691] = 4.83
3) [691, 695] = 5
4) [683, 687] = 4.9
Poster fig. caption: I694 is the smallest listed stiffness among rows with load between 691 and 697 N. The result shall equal 4.767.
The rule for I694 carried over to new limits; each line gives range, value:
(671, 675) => 3.65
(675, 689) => 4.019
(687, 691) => 4.529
